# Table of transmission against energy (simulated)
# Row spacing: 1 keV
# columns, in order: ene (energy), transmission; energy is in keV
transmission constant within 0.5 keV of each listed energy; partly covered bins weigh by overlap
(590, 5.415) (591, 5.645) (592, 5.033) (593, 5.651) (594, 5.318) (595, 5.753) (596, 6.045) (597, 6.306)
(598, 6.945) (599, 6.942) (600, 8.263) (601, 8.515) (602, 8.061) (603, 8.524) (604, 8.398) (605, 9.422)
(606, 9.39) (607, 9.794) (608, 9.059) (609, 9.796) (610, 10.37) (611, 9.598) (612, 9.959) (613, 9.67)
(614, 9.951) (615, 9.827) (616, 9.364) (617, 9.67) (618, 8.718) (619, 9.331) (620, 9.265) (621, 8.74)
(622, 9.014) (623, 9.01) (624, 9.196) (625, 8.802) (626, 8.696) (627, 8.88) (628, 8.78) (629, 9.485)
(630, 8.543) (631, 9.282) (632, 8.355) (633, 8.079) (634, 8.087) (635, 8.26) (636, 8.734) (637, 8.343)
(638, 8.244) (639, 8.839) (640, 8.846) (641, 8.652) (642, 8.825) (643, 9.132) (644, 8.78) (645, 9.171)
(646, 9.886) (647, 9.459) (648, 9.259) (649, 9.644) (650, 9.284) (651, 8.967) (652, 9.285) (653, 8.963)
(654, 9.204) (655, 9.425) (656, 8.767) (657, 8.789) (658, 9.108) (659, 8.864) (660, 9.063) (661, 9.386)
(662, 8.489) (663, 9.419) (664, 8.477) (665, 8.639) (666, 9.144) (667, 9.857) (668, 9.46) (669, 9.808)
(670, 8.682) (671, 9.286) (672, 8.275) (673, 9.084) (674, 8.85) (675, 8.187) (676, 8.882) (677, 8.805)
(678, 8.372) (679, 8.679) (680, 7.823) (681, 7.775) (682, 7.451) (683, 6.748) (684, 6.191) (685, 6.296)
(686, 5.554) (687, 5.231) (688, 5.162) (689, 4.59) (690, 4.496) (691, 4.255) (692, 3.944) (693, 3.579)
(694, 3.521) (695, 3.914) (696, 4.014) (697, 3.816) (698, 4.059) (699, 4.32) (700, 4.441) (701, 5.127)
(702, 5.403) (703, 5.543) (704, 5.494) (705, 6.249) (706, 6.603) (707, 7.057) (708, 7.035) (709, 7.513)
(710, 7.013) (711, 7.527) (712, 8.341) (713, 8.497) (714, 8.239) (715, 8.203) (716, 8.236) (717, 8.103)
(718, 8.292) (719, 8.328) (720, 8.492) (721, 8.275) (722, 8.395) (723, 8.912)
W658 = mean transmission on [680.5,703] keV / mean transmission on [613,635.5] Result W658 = 0.56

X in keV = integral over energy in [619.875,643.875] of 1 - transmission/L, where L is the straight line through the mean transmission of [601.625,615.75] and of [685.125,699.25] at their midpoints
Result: -2.2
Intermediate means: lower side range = 9.43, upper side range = 4.37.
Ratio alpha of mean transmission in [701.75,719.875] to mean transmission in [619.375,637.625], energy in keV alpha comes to 0.8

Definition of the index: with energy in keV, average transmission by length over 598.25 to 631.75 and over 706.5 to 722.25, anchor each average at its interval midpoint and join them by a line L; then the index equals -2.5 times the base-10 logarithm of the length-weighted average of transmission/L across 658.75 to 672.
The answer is -0.07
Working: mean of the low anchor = 9.08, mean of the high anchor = 7.96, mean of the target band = 9.09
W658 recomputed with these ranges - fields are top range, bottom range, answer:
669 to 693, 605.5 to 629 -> 0.75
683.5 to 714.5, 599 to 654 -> 0.62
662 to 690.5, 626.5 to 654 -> 0.88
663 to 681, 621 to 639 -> 1.01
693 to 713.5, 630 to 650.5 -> 0.65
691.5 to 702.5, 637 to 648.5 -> 0.47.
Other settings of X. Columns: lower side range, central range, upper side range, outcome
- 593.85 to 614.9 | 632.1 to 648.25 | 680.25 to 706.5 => -3.72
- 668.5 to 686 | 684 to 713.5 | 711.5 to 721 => 9.84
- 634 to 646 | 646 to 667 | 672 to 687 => -2.07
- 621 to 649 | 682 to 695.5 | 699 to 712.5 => 3.85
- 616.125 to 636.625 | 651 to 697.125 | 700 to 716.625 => 1.42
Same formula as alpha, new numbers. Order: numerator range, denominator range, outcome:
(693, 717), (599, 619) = 0.66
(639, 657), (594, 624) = 1.05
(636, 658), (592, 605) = 1.28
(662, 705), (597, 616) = 0.75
